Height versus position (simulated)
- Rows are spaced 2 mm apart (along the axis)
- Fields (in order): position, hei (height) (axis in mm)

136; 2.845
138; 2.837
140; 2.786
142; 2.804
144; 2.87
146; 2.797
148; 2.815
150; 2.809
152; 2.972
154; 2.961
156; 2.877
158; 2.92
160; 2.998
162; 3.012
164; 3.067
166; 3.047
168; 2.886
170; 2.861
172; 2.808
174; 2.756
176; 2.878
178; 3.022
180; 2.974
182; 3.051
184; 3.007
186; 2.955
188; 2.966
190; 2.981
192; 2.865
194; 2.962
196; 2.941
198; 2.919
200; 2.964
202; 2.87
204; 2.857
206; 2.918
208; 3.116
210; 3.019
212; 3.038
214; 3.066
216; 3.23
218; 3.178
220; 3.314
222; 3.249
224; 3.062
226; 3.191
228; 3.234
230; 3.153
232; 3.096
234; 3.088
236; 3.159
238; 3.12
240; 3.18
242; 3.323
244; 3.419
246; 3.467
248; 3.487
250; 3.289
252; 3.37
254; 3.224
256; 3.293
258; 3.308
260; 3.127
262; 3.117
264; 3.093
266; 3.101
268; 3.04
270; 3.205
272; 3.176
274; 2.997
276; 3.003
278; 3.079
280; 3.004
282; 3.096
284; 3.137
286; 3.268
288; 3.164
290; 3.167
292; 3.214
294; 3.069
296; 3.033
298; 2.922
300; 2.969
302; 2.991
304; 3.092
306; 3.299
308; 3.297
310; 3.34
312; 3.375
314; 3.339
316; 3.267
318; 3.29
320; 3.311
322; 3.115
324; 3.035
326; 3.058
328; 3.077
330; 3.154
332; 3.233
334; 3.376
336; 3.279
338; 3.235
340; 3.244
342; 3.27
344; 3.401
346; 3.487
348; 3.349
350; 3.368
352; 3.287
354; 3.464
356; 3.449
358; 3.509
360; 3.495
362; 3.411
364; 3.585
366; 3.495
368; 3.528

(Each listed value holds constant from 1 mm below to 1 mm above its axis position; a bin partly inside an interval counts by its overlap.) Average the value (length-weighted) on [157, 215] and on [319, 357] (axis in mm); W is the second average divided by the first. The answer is 1.11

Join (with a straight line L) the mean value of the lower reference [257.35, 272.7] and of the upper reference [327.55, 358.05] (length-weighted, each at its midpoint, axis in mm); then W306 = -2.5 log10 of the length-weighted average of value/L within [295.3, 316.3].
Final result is 0.02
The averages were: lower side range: 3.14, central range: 3.17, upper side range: 3.32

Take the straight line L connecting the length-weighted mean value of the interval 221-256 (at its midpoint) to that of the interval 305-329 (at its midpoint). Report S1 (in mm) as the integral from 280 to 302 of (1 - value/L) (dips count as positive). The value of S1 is 0.97 mm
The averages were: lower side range 3.24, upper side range 3.23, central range 3.09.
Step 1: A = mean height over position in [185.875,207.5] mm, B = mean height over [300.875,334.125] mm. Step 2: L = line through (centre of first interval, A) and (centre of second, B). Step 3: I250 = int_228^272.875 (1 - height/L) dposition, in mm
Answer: -2.4 mm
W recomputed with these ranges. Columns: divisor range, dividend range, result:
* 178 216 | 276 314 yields 1.05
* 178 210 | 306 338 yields 1.09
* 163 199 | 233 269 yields 1.10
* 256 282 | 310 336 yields 1.04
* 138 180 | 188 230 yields 1.05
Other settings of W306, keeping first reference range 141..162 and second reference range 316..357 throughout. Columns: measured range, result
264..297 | 0.017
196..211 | 0.017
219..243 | -0.044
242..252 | -0.105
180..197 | 0.000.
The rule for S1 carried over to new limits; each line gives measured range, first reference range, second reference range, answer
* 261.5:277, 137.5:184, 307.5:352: 0.2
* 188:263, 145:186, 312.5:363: -2.0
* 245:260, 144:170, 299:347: -1.1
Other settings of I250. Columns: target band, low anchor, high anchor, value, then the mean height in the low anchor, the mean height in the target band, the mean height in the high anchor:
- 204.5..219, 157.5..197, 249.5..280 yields -0.2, 2.95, 3.07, 3.15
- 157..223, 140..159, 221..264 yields 0.7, 2.87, 2.99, 3.23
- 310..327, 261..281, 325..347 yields -0.1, 3.08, 3.23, 3.26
